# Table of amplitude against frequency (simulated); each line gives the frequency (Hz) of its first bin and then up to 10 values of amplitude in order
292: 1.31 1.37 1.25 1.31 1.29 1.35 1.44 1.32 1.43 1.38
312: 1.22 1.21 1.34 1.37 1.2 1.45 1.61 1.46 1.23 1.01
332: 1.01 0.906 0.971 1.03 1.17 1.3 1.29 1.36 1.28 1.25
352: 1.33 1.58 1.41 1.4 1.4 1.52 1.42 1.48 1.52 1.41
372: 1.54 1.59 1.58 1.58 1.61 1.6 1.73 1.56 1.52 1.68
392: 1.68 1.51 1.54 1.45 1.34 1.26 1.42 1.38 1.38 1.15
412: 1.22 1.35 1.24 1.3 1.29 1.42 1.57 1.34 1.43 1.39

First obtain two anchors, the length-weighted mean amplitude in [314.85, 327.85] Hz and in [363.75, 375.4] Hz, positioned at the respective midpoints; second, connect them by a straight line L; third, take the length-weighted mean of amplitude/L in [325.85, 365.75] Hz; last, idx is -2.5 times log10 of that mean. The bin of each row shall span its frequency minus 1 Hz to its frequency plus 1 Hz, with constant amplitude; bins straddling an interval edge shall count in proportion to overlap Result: 0.15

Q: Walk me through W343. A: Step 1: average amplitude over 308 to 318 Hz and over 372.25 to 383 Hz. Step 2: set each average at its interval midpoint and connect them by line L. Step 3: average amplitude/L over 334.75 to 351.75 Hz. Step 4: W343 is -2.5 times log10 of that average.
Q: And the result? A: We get 0.19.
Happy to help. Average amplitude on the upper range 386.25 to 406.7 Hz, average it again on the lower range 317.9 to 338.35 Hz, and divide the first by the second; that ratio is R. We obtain 1.23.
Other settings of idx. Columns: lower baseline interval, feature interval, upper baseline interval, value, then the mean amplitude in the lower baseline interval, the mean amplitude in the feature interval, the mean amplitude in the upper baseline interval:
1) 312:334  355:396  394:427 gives -0.163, 1.27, 1.54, 1.36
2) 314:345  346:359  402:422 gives -0.106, 1.22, 1.37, 1.31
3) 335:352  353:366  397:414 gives -0.173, 1.21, 1.46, 1.33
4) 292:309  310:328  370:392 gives 0.039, 1.34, 1.35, 1.59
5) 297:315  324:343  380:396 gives 0.232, 1.33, 1.15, 1.61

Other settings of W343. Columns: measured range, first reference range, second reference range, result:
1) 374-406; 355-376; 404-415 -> -0.113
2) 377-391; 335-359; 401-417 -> -0.240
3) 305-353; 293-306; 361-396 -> 0.131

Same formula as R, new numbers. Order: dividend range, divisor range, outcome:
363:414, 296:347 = 1.17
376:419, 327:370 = 1.13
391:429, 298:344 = 1.10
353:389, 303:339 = 1.22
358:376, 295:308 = 1.11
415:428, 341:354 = 1.03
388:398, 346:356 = 1.16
